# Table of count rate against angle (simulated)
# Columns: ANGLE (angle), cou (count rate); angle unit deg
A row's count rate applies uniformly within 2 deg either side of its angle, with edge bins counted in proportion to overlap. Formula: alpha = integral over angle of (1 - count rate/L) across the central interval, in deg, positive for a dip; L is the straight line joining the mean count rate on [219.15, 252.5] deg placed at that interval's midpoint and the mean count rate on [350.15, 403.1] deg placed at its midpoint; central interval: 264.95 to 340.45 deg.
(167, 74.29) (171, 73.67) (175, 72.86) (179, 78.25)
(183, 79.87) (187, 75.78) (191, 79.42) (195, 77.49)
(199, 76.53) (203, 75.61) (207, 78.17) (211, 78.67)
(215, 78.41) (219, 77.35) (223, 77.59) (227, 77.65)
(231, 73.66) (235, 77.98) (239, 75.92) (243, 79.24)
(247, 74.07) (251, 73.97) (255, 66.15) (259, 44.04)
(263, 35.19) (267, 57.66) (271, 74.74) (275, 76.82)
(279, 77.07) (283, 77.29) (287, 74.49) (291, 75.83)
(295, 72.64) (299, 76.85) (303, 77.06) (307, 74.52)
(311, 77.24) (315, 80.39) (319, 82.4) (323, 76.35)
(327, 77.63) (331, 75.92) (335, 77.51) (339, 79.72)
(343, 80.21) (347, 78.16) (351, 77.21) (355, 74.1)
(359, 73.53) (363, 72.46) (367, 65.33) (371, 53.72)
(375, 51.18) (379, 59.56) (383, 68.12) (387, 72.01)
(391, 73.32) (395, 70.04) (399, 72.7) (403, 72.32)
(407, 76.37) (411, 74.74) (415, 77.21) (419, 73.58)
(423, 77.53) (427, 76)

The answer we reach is -3.7 deg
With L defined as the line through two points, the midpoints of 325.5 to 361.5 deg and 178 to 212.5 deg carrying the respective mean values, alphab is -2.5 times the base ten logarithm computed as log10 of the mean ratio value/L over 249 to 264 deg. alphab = 0.35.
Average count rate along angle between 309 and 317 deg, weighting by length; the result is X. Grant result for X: 78.8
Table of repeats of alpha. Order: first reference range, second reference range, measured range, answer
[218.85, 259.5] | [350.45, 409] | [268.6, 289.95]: -1.1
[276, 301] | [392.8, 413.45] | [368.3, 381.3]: 3.2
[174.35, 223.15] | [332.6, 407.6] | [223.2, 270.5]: 5.1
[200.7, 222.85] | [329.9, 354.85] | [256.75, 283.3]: 5.2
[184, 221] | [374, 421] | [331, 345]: -1.2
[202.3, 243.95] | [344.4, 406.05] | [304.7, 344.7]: -3.5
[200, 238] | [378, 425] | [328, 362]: -1.3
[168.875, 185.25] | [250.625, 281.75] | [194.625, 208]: -0.8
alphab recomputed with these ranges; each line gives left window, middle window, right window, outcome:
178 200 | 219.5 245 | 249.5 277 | -0.13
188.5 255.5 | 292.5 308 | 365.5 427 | -0.03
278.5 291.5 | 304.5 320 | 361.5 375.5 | -0.10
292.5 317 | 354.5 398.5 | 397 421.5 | 0.13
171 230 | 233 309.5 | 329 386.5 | 0.05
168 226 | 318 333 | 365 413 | -0.10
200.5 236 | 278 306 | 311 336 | 0.03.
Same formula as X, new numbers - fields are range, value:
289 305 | 75.6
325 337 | 77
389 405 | 72.1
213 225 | 77.8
